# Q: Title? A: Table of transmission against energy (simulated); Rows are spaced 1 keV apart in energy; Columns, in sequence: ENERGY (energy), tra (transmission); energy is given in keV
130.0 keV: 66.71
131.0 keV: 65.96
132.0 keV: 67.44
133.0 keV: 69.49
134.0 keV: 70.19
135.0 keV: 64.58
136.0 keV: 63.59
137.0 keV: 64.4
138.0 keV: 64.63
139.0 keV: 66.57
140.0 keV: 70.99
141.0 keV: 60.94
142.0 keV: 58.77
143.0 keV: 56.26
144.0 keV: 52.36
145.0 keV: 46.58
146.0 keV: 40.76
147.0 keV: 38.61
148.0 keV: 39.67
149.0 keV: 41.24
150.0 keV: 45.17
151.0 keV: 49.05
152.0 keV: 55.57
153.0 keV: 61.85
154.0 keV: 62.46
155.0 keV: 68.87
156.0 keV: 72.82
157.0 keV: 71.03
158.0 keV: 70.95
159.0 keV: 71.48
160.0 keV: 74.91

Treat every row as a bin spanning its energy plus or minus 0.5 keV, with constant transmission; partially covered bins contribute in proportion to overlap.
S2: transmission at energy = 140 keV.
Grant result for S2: 70.99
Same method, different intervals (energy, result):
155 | 68.87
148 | 39.67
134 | 70.19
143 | 56.26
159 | 71.48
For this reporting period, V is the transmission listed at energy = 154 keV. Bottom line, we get 62.46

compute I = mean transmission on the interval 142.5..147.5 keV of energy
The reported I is 46.9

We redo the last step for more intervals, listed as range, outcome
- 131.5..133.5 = 68.5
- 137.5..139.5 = 65.6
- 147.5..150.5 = 42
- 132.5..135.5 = 68.1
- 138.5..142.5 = 64.3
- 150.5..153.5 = 55.5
